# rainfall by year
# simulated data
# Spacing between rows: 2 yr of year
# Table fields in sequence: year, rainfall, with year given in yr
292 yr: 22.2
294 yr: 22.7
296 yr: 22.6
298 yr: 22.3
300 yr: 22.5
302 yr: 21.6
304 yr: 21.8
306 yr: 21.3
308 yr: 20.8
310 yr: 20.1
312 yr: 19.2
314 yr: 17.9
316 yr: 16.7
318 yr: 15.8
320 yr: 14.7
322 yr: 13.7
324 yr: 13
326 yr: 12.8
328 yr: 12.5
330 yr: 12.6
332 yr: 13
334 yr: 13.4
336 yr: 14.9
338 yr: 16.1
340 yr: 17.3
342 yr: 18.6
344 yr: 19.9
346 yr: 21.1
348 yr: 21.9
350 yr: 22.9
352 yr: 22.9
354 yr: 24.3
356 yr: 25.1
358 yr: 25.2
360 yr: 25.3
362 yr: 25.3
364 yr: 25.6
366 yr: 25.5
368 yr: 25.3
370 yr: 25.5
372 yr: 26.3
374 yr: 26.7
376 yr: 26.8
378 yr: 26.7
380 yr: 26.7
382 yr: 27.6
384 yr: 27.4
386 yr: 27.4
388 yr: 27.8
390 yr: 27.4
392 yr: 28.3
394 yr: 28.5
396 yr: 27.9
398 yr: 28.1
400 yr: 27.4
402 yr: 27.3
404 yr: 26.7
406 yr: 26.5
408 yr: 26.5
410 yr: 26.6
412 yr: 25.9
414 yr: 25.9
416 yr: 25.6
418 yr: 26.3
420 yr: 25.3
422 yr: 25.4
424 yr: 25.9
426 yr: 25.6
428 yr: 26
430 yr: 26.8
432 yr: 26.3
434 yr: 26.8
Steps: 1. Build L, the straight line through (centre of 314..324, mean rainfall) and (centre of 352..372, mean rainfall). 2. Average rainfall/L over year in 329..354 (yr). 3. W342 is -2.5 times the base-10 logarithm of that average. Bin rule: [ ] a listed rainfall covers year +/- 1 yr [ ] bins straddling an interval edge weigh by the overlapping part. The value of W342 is 0.14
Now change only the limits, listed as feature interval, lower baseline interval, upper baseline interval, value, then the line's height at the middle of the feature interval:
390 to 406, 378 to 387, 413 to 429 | -0.041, 26.6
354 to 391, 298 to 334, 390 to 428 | -0.149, 22.9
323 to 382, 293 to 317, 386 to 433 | 0.117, 23.5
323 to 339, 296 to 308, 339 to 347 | 0.422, 20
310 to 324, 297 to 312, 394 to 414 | 0.322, 22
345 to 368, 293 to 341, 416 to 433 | -0.173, 20.6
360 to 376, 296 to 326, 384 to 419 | -0.080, 23.9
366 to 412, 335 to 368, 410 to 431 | -0.121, 24.2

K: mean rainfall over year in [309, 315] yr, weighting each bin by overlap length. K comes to 19.1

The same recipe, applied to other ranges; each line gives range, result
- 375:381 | 26.7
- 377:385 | 27.1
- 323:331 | 12.7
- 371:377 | 26.6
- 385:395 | 27.9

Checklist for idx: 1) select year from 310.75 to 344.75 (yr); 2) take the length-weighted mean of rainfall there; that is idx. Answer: 15.4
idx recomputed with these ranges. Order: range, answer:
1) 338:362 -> 22.1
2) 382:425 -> 26.9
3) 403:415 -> 26.4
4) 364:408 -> 27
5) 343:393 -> 25.4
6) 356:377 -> 25.7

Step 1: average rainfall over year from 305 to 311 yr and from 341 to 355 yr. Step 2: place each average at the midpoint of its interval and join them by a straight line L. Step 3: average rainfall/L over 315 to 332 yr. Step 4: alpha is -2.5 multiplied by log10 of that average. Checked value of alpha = 0.45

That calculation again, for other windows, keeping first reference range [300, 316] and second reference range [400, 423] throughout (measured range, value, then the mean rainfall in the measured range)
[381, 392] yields -0.12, 27.6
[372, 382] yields -0.11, 26.8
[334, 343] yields 0.32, 16.4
